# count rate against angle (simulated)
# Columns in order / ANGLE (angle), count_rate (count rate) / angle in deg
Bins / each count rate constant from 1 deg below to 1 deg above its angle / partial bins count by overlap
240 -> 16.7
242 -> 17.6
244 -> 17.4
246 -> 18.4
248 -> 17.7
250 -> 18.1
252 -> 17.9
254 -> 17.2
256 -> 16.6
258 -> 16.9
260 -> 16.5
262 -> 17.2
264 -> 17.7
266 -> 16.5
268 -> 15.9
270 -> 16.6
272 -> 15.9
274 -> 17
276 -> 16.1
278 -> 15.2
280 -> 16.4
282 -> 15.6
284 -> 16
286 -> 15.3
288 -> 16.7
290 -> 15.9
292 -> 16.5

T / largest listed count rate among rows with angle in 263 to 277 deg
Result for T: 17.7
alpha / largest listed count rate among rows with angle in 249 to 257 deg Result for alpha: 18.1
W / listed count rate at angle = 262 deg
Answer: 17.2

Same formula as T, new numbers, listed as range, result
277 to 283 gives 16.4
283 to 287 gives 16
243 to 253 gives 18.4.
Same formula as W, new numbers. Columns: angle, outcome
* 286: 15.3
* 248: 17.7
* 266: 16.5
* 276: 16.1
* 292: 16.5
